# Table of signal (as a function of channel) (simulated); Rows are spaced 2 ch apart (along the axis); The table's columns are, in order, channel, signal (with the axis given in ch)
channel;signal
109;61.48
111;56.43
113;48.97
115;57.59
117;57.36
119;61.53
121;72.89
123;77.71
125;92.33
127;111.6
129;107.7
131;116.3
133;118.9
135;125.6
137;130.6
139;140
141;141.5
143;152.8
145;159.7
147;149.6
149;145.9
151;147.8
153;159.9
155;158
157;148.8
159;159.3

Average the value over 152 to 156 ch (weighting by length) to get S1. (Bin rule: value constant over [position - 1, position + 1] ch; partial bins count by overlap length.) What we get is 159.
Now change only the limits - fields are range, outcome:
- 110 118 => 55.1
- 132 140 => 129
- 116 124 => 67.4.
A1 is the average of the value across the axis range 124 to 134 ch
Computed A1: 109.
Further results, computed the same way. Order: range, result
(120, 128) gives 88.6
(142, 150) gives 152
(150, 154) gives 154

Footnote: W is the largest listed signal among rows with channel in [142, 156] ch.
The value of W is 159.9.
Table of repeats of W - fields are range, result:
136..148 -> 159.7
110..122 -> 72.89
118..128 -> 111.6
